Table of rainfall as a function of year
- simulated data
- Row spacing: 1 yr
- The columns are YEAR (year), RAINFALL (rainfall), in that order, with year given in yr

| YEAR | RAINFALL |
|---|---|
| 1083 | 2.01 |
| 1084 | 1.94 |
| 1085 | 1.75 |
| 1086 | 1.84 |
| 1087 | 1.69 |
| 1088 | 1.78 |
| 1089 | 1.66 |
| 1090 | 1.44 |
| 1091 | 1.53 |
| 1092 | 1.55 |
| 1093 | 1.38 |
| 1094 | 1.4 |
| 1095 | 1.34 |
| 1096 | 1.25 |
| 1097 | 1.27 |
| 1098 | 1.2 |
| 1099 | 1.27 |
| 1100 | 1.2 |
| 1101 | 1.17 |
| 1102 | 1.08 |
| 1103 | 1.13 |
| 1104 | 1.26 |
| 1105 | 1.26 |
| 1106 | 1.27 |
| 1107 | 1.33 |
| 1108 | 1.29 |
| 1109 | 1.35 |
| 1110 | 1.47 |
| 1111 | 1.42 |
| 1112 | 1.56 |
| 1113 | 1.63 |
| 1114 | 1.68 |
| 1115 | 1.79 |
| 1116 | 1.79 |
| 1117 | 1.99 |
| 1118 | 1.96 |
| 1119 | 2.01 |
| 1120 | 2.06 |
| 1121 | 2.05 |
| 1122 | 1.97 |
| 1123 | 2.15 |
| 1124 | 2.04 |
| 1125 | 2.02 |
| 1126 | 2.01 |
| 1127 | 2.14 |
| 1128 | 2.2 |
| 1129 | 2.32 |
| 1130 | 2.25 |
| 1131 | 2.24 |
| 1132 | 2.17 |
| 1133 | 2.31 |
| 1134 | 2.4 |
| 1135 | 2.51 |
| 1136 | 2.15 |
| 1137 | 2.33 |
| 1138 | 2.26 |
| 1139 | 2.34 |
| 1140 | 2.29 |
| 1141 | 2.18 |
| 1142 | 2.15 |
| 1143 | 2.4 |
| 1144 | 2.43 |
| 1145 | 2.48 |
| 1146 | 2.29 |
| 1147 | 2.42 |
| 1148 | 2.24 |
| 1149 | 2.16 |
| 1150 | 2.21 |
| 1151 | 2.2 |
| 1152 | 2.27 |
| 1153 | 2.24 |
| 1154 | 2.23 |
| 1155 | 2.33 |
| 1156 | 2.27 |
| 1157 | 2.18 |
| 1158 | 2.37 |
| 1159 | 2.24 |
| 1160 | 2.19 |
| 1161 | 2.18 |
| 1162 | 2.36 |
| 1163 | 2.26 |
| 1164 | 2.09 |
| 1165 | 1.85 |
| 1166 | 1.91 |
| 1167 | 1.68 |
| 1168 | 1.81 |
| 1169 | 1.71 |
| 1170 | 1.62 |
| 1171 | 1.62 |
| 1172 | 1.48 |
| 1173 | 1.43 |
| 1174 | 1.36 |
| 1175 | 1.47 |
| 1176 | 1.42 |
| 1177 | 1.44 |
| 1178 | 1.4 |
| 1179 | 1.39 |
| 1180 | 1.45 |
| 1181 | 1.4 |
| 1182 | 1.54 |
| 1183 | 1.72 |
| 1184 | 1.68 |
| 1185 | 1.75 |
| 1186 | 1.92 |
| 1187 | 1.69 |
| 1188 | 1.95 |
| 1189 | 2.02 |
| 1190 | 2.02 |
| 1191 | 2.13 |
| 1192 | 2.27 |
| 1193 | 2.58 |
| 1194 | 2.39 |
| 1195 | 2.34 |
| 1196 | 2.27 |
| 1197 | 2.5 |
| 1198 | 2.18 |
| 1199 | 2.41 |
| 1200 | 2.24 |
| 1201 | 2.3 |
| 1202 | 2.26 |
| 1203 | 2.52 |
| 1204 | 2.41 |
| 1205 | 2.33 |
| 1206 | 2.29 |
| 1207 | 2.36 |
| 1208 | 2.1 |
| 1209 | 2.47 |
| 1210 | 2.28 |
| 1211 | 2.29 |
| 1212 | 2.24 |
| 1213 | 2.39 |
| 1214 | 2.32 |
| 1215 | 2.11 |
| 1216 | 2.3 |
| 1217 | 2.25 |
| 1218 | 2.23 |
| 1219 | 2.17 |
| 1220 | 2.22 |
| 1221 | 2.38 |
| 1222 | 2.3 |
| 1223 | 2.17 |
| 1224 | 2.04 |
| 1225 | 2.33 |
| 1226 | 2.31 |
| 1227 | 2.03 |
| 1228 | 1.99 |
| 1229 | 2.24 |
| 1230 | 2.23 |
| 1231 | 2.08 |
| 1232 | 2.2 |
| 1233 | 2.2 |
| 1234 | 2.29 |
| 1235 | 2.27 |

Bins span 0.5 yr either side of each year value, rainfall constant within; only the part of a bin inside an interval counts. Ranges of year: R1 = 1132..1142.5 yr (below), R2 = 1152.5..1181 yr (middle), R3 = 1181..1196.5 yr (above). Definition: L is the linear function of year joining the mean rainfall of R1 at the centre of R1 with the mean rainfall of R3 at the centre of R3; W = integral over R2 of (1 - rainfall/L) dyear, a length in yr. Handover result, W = 3.8 yr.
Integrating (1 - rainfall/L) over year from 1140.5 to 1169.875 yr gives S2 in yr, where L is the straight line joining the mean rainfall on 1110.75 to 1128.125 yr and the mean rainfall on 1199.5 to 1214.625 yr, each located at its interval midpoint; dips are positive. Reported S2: -1.4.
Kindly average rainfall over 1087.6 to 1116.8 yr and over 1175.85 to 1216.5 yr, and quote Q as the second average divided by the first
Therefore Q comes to 1.5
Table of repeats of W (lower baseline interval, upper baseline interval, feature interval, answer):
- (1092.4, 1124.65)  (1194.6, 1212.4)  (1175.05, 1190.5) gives 3.63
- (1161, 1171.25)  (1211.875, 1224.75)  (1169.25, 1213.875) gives 2.10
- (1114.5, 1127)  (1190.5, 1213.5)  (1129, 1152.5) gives -2.45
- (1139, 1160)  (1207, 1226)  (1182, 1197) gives 1.43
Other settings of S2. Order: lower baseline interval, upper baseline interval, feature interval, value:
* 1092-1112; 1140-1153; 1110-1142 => -4.11 yr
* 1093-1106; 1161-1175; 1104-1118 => -2.02 yr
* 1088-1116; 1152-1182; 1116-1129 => -4.37 yr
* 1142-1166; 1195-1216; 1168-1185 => 5.62 yr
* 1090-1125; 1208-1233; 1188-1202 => -1.31 yr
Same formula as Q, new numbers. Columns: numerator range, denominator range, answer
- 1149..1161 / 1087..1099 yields 1.56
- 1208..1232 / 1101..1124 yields 1.38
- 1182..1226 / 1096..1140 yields 1.23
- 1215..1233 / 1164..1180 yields 1.39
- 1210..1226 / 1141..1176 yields 1.10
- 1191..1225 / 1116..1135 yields 1.08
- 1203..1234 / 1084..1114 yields 1.58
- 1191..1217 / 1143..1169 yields 1.06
